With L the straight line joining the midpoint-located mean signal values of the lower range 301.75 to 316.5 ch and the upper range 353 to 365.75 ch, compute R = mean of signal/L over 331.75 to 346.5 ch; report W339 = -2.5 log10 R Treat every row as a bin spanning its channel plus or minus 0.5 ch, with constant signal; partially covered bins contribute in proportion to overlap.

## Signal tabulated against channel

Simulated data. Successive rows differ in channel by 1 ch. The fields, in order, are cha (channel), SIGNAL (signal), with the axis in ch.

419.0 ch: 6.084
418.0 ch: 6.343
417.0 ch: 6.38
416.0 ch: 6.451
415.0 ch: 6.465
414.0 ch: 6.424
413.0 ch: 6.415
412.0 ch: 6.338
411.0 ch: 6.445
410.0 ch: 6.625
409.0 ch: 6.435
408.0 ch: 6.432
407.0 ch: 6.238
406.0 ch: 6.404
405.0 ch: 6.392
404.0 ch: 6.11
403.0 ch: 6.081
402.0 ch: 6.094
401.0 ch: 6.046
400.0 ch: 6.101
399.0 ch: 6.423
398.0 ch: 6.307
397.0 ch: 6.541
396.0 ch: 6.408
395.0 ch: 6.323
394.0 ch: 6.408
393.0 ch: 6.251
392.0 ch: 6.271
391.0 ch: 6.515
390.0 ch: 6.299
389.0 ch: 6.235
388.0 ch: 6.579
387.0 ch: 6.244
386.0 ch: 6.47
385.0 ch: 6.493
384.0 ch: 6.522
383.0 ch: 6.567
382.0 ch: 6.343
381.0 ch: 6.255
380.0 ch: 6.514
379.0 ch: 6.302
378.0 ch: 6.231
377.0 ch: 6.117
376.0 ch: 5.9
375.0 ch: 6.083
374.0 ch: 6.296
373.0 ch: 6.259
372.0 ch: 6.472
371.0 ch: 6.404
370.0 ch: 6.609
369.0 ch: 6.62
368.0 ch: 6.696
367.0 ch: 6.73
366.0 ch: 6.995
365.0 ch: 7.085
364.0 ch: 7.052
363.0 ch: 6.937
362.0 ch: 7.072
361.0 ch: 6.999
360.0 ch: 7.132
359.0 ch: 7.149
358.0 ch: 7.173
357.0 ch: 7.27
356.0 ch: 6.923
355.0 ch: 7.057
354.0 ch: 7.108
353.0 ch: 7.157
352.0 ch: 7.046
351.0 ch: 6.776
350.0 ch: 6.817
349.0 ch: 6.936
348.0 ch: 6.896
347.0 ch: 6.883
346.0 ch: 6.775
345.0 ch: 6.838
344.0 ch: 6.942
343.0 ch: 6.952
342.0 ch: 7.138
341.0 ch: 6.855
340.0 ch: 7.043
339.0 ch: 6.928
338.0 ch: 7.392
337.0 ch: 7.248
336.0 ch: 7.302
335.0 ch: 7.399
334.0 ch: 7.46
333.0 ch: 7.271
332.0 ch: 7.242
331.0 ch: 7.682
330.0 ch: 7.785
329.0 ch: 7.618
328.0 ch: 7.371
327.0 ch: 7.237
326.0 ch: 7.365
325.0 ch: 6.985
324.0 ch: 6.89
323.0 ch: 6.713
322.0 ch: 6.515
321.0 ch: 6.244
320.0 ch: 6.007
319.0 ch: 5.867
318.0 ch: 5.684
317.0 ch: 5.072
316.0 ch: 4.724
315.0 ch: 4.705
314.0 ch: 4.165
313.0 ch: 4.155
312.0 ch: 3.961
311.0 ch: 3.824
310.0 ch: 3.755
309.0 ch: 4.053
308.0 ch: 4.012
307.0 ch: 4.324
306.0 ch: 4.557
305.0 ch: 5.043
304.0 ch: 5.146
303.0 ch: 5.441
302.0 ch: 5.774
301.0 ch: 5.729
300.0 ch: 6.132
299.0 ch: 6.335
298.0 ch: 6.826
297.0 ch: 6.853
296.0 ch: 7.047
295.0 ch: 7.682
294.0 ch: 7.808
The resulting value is -0.18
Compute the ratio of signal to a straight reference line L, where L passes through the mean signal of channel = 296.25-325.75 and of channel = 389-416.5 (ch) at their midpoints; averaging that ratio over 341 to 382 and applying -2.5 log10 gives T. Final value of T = -0.15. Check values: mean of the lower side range 5.39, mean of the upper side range 6.34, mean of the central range 6.76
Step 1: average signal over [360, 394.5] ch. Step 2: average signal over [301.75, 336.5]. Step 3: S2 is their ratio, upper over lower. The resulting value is 1.11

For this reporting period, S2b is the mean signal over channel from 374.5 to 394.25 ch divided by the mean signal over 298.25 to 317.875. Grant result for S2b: 1.3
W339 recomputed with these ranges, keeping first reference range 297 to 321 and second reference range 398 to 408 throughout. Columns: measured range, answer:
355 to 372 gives -0.20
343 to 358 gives -0.24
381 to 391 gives -0.07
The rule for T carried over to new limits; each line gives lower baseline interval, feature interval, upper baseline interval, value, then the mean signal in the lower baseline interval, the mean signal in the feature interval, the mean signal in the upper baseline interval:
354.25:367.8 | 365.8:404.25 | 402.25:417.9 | 0.06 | 7.04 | 6.36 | 6.37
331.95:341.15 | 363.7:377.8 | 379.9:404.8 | 0.03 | 7.23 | 6.51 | 6.33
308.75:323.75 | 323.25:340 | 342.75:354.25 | -0.22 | 5.08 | 7.31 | 6.92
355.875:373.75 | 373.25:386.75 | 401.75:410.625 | 0.06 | 6.86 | 6.31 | 6.32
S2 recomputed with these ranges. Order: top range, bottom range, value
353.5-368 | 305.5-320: 1.55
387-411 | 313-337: 0.97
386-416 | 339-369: 0.91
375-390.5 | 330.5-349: 0.89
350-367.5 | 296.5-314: 1.40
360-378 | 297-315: 1.34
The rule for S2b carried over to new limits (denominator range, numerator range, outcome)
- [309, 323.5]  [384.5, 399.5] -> 1.26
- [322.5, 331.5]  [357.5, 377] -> 0.92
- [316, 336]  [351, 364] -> 1.04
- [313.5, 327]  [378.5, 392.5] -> 1.07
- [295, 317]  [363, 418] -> 1.25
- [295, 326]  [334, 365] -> 1.28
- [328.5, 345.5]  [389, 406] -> 0.87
